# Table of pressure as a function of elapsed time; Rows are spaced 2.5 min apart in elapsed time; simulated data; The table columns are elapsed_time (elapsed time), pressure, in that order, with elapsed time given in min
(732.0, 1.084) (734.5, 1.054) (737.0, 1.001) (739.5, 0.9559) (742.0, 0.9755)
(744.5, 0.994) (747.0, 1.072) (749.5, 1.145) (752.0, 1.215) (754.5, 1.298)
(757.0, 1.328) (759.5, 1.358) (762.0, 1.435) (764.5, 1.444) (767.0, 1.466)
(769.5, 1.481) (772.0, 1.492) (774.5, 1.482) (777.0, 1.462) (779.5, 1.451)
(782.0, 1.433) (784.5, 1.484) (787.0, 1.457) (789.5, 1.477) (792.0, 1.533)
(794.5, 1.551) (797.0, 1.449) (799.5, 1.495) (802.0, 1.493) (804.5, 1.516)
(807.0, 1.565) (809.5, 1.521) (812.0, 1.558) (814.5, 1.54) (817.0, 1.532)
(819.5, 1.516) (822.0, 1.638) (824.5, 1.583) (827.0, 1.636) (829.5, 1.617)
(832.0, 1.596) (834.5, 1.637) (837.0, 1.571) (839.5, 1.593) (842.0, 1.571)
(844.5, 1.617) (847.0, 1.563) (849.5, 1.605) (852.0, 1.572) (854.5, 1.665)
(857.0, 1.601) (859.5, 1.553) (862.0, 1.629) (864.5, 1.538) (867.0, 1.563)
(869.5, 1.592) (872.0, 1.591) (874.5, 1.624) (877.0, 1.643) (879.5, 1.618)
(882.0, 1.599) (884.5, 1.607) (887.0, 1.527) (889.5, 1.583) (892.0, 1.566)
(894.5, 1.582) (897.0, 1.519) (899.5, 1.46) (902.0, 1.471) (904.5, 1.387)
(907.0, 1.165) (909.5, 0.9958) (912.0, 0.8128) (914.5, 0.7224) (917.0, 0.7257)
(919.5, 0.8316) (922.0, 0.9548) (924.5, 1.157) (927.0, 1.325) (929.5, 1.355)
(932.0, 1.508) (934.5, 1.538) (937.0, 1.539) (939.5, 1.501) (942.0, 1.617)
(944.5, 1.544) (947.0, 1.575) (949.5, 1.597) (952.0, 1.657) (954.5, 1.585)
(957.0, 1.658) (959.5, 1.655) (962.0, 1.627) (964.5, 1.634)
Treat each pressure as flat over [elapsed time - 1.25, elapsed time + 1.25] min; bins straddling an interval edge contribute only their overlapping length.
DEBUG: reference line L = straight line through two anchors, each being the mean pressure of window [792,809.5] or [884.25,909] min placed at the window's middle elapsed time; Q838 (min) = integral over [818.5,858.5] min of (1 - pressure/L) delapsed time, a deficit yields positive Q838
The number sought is -2.8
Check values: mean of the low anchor 1.51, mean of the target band 1.6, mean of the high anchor 1.47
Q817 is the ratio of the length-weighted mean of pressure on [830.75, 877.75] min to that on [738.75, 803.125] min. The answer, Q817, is 1.2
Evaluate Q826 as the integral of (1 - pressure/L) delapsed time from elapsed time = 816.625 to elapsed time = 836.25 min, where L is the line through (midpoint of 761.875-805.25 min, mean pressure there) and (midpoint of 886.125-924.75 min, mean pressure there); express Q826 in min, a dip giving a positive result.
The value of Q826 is -3.0 min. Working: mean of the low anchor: 1.48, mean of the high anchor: 1.21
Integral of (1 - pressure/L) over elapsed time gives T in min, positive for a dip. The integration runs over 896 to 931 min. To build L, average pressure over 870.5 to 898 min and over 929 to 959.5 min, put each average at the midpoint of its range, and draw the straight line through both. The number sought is 9.83 min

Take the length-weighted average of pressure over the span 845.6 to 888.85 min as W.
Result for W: 1.59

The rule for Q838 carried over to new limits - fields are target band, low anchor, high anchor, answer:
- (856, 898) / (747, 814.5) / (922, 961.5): -3.0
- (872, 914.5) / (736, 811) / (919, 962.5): 0.2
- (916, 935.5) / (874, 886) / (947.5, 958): 5.3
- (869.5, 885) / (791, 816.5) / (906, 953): -2.7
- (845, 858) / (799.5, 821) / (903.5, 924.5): -3.0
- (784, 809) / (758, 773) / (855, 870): -0.3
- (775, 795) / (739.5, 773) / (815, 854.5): -1.3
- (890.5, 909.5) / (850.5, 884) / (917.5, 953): 1.0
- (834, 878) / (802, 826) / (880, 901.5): -1.2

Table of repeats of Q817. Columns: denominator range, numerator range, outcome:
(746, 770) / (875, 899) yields 1.20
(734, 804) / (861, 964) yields 1.07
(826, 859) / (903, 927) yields 0.62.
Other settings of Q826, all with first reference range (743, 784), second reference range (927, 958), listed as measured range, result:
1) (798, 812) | -1.3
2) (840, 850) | -1.0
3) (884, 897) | -0.7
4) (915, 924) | 3.9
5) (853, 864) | -1.2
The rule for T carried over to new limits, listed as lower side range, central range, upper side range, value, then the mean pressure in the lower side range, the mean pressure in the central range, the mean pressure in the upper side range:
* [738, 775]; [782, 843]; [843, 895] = -4.9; 1.27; 1.54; 1.59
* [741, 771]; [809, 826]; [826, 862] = -0.6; 1.27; 1.56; 1.6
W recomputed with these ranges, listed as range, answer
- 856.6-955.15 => 1.42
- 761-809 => 1.48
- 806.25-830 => 1.57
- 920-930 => 1.16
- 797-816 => 1.52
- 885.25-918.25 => 1.28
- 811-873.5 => 1.59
